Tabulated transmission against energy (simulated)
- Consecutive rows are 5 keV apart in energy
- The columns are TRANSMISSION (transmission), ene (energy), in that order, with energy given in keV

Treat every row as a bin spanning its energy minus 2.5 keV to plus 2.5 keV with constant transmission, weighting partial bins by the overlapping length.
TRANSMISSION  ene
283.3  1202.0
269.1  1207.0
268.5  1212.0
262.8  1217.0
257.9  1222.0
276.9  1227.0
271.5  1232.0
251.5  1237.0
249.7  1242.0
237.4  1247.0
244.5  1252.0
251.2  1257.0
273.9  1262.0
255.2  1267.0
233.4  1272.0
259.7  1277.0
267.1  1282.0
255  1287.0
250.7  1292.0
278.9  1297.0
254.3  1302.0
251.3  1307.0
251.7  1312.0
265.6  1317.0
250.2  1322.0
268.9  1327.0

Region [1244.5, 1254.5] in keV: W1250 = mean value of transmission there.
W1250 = 241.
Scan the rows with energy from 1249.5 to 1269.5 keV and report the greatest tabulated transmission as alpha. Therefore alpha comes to 273.9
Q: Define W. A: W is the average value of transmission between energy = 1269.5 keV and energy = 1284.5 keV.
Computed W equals 253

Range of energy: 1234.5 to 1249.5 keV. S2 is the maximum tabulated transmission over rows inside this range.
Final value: 251.5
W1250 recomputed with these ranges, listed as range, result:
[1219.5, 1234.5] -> 269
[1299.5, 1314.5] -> 252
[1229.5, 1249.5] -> 253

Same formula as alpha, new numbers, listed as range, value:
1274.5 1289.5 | 267.1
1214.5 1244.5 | 276.9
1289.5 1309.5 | 278.9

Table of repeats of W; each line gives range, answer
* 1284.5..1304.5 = 260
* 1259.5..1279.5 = 256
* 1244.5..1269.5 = 252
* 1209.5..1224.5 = 263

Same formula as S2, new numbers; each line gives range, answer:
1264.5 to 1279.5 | 259.7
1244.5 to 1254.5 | 244.5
